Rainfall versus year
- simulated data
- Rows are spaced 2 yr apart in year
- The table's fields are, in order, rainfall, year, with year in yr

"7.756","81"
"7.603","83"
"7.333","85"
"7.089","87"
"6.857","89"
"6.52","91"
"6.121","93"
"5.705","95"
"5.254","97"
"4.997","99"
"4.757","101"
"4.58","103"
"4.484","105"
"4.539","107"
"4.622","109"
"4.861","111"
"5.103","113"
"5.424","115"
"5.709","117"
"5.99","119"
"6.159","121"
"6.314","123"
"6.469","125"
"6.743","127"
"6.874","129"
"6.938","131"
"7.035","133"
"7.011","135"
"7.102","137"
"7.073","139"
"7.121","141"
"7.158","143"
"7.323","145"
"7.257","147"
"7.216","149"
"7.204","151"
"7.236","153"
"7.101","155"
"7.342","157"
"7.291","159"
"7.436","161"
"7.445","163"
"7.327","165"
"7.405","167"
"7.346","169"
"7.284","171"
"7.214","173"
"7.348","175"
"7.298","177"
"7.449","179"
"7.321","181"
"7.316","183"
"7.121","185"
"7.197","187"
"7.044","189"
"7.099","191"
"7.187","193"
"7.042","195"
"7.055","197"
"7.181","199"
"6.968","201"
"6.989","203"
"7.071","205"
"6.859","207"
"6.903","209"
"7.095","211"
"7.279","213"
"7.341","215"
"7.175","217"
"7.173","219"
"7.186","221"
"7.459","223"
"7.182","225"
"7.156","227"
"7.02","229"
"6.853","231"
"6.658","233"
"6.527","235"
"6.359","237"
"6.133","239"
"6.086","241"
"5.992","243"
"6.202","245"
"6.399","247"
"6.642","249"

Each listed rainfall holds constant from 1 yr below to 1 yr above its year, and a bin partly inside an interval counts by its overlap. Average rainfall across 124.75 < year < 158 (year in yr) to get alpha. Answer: 7.08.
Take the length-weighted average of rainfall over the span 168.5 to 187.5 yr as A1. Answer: 7.29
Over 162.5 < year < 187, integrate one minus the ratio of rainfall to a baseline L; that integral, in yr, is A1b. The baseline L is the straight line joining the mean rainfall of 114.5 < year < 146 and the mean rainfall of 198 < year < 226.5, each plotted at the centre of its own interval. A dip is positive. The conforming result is -1.4 yr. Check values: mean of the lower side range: 6.67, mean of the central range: 7.32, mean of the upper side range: 7.13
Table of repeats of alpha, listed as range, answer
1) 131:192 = 7.23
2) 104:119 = 5.03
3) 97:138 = 5.77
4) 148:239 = 7.14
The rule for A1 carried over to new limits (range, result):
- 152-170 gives 7.33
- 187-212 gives 7.05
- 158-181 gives 7.35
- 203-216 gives 7.08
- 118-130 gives 6.42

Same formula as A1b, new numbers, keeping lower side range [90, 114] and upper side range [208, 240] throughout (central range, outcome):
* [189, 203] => -1.14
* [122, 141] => -4.36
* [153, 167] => -3.08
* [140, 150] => -2.49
